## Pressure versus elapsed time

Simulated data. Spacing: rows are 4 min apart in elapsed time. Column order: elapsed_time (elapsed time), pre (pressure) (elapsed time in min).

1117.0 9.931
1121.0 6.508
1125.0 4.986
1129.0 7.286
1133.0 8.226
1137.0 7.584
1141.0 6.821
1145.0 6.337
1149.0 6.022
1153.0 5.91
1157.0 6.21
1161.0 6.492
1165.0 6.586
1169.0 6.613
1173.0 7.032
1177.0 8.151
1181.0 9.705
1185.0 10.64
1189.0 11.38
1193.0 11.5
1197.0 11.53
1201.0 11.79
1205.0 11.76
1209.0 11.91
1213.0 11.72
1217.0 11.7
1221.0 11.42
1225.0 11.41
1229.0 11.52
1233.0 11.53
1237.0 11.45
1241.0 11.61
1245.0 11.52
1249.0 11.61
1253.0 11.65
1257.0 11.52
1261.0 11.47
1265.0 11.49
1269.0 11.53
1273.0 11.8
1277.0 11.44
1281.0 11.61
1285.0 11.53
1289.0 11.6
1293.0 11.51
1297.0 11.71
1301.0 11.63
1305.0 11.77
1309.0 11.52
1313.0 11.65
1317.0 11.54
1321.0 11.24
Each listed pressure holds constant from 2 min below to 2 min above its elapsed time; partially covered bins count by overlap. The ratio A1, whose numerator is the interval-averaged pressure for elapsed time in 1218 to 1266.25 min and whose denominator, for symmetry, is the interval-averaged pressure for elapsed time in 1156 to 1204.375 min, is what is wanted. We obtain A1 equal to 1.27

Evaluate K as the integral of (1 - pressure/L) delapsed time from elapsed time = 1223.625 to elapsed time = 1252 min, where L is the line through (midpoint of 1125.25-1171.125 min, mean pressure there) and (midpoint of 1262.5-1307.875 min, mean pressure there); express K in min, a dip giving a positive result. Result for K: -4.7 min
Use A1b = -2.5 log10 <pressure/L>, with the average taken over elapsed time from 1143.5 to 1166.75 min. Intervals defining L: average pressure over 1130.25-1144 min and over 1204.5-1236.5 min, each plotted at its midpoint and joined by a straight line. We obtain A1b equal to 0.31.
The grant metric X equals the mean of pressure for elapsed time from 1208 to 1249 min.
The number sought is 11.6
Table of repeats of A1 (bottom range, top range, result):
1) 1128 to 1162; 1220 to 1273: 1.71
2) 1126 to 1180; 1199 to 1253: 1.69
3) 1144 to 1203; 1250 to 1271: 1.37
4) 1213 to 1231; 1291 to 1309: 1.01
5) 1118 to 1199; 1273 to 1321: 1.48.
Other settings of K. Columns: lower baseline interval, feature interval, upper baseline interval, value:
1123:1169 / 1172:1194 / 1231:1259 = -3.35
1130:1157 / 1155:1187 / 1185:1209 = 5.60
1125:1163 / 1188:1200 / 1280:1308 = -4.59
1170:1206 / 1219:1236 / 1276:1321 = -1.18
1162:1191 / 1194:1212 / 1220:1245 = -3.29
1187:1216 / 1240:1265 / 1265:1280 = 0.10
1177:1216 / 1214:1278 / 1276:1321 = -0.99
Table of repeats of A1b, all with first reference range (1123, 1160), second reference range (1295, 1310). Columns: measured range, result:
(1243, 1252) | -0.165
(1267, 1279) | -0.083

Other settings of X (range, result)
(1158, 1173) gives 6.6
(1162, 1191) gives 8.51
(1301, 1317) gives 11.6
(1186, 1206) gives 11.5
